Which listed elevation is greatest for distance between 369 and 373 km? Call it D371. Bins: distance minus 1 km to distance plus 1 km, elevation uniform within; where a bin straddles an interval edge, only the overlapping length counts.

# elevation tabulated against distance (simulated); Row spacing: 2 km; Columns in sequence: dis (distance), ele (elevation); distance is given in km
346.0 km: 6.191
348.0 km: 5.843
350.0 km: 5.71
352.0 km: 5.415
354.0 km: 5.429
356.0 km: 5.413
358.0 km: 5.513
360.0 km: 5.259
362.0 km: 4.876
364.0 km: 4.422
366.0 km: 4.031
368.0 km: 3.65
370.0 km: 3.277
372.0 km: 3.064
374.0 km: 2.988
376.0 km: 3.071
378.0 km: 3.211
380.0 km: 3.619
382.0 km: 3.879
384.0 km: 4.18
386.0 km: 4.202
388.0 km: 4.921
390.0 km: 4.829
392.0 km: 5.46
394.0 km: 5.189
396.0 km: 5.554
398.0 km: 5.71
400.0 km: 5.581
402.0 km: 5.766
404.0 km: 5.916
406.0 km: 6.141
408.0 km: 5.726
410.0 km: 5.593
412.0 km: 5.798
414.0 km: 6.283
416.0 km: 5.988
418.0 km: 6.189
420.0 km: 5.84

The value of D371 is 3.277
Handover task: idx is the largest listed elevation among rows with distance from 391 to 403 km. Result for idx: 5.766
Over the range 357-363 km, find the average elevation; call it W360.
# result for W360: 5.22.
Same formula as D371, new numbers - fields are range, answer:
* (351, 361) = 5.513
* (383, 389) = 4.921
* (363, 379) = 4.422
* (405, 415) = 6.283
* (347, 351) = 5.843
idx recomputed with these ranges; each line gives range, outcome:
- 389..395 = 5.46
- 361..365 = 4.876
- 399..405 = 5.916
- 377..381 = 3.619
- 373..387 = 4.202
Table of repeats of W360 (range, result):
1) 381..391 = 4.4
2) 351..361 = 5.41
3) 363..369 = 4.03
